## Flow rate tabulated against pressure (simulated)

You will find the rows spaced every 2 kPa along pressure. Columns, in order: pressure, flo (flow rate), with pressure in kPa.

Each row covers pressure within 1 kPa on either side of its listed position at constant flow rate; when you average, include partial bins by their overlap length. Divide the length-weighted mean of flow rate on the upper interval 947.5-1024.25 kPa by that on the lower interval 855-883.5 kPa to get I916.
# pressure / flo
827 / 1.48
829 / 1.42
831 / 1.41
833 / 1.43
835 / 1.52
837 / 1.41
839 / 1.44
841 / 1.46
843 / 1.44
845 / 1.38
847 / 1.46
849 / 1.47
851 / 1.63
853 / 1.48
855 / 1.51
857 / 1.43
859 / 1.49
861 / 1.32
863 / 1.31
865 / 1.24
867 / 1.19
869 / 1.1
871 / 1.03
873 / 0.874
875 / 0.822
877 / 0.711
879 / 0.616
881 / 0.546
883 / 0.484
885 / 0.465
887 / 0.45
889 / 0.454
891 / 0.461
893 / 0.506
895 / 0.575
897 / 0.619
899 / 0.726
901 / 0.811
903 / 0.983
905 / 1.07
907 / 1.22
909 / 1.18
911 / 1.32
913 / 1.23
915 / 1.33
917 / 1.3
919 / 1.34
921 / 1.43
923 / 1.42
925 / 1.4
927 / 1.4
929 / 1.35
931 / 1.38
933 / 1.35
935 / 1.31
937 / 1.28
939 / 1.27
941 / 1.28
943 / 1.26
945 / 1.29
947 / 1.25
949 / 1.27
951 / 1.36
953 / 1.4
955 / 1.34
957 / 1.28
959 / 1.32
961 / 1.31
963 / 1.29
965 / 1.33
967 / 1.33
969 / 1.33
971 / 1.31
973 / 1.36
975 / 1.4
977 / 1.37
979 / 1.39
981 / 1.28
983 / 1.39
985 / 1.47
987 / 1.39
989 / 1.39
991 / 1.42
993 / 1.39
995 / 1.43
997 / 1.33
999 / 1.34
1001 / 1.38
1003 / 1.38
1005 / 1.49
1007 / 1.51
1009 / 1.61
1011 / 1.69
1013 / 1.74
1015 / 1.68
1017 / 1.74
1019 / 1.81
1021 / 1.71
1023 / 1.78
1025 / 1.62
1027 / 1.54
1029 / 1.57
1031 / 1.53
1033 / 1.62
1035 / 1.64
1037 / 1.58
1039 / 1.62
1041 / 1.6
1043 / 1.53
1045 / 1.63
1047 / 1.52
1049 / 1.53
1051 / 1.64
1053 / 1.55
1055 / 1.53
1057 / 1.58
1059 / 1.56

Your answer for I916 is 1.4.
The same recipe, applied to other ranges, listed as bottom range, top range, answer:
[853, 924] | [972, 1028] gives 1.51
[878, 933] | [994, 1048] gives 1.62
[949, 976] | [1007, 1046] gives 1.23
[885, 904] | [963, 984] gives 2.20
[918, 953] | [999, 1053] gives 1.20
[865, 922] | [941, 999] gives 1.50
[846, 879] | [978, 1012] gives 1.16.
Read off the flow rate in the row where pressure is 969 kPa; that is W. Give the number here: 1.33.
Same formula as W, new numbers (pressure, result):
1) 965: 1.33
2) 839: 1.44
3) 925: 1.4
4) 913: 1.23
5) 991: 1.42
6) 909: 1.18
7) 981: 1.28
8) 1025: 1.62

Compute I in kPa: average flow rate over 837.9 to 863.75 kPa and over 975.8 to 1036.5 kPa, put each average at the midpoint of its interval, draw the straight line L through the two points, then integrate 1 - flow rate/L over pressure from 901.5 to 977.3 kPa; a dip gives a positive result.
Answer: 9.6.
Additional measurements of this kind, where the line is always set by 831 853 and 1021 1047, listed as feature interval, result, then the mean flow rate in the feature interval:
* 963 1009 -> 5.42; 1.39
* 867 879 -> 4.67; 0.907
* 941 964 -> 3.57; 1.31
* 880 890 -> 6.79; 0.48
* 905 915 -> 1.87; 1.23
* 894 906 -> 5.65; 0.797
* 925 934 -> 0.91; 1.37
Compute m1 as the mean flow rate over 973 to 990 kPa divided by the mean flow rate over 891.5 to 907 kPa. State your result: 1.78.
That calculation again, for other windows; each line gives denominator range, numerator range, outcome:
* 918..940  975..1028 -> 1.11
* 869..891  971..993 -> 2.10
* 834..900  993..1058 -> 1.50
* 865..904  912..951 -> 1.84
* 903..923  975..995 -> 1.10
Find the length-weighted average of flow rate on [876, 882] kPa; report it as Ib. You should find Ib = 0.624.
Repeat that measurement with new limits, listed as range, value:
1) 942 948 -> 1.27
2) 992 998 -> 1.38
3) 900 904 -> 0.897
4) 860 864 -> 1.31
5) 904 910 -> 1.16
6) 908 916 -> 1.26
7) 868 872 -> 1.06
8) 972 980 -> 1.38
